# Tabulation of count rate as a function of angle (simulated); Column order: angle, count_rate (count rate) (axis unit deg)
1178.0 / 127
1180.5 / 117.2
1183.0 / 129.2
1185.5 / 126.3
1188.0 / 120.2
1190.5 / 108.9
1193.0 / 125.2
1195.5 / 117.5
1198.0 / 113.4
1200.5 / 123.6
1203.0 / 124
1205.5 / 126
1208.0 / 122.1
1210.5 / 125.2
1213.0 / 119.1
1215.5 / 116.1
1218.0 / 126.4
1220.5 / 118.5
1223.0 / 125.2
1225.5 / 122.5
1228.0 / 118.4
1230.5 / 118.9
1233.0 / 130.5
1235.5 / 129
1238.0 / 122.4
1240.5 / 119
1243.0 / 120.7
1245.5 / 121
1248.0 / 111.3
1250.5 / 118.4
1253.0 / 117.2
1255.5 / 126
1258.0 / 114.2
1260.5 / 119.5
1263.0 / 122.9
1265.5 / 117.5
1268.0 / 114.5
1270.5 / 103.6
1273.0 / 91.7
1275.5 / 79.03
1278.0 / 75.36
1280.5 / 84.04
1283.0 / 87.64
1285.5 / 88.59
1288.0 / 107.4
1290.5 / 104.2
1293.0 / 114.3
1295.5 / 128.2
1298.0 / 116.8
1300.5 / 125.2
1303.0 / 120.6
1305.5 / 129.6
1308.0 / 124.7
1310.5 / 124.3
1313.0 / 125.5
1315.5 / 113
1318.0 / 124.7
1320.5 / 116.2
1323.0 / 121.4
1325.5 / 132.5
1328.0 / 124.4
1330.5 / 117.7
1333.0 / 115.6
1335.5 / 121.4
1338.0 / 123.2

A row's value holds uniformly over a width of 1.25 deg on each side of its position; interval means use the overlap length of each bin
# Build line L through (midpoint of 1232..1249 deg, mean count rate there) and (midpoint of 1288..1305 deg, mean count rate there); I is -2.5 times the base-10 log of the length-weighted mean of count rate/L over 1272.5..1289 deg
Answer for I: 0.34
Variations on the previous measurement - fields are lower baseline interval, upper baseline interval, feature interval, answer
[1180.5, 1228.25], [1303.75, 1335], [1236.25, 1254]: 0.03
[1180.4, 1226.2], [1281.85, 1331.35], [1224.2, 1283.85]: 0.07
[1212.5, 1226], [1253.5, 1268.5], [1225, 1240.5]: -0.02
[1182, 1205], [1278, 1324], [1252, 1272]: -0.01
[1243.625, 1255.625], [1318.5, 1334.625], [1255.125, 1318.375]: 0.09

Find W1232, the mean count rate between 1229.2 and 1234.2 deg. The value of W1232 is 125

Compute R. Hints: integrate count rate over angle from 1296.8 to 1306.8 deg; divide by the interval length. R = 123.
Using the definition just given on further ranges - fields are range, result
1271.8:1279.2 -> 82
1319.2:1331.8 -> 122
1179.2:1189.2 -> 123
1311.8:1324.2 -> 120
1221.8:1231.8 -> 121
